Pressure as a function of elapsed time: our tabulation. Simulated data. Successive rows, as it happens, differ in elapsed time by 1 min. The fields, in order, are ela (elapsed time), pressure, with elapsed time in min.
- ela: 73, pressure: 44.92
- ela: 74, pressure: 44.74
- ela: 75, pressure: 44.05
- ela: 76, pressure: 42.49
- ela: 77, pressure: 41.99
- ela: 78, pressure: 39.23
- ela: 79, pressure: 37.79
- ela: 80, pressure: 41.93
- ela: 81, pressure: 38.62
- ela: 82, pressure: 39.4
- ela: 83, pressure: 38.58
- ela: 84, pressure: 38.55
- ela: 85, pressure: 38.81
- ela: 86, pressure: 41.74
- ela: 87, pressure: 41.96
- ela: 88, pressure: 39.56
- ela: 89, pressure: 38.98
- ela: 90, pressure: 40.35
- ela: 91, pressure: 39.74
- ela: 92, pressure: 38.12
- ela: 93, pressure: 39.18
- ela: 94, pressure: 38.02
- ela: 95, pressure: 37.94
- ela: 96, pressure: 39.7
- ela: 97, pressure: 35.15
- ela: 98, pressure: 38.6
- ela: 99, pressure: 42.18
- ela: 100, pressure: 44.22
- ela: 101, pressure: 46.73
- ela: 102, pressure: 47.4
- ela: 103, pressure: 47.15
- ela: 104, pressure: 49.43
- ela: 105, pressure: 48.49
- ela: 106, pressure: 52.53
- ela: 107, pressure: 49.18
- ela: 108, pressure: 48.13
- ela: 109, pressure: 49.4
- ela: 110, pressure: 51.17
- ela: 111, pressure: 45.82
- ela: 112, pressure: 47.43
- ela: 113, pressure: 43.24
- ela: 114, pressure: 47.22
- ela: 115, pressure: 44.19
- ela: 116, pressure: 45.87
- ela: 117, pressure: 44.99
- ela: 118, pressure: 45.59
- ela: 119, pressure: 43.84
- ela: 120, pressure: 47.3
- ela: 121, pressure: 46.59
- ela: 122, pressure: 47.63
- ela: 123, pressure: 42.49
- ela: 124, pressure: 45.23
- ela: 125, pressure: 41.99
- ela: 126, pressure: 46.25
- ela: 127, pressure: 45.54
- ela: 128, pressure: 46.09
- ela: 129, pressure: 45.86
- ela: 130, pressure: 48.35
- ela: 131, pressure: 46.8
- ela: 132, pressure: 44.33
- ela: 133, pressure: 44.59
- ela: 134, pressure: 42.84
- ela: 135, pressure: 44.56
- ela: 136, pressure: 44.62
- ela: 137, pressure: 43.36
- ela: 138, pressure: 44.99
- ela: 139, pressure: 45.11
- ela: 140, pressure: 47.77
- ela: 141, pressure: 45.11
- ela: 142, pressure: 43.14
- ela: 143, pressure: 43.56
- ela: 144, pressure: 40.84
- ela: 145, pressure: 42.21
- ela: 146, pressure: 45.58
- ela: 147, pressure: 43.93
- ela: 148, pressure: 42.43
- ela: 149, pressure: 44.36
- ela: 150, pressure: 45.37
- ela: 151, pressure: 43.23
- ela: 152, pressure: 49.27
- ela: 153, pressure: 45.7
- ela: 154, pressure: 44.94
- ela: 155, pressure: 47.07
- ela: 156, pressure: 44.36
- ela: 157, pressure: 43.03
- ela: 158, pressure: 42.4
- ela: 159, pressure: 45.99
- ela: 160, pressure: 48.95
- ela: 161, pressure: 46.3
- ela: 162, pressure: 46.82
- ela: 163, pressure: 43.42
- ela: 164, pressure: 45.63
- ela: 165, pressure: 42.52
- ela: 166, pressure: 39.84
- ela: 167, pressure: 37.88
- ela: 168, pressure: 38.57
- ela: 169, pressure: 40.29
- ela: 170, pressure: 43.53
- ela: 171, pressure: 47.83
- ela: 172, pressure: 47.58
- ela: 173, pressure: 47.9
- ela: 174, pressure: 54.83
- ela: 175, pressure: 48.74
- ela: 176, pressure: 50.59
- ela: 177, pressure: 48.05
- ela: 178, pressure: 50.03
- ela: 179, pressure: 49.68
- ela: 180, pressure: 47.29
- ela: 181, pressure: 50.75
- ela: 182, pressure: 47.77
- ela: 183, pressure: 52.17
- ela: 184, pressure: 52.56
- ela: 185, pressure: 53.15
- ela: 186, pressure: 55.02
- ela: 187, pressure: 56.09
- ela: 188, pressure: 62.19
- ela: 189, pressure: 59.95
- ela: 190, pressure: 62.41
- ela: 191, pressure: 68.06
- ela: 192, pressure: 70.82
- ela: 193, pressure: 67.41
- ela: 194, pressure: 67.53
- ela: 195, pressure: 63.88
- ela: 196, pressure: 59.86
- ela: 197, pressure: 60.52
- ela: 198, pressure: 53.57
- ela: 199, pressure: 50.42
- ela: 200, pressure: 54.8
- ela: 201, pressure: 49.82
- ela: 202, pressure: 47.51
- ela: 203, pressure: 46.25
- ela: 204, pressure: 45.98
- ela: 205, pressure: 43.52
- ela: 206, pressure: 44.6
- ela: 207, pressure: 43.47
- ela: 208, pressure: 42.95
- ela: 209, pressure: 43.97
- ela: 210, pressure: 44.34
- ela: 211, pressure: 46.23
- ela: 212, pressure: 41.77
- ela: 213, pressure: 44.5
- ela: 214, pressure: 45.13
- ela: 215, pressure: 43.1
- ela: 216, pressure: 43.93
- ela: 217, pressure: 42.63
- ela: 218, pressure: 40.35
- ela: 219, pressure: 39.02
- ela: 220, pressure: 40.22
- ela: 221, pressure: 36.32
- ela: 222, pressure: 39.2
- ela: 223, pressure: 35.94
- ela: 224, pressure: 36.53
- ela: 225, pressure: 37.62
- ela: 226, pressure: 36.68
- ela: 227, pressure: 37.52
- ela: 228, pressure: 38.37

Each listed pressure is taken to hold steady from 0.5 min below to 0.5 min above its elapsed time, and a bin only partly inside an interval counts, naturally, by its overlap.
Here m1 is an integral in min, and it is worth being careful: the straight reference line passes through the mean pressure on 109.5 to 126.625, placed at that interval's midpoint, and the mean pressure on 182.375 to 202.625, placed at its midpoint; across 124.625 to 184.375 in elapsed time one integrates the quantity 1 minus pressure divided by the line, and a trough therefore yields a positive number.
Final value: 7.1 min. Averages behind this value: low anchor 45.7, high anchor 58.2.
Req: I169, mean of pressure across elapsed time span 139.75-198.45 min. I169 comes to 49.5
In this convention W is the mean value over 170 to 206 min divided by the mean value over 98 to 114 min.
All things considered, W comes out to 1.1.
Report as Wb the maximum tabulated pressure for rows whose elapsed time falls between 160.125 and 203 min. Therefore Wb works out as 70.82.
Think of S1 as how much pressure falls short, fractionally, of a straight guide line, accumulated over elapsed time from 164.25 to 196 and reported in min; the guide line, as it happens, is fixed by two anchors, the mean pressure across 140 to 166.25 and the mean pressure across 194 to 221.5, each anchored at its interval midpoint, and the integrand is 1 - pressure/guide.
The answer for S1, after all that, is -4.6 min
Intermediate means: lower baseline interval 44.6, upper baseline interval 47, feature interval 52.5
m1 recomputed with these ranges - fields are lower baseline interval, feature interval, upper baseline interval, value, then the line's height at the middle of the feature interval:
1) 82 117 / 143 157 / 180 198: 2.06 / 52.1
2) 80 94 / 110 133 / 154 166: -1.97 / 42.1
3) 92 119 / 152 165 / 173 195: 1.71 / 52.3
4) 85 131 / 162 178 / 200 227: -0.78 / 43.3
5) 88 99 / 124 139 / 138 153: -0.73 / 42.9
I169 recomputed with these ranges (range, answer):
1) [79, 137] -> 43.8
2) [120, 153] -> 44.9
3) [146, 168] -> 44.3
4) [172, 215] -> 52.1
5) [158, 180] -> 45.9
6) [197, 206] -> 49.4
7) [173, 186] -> 50.5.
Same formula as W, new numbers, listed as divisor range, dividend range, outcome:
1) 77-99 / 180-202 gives 1.47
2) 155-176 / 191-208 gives 1.21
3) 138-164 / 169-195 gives 1.21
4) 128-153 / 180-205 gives 1.26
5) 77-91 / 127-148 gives 1.12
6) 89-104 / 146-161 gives 1.09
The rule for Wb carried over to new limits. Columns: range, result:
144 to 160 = 49.27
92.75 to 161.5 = 52.53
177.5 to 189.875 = 62.19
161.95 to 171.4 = 47.83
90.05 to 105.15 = 49.43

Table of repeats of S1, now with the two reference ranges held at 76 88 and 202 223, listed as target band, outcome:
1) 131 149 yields -1.3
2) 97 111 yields -2.2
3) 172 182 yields -1.8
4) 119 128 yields -1.0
